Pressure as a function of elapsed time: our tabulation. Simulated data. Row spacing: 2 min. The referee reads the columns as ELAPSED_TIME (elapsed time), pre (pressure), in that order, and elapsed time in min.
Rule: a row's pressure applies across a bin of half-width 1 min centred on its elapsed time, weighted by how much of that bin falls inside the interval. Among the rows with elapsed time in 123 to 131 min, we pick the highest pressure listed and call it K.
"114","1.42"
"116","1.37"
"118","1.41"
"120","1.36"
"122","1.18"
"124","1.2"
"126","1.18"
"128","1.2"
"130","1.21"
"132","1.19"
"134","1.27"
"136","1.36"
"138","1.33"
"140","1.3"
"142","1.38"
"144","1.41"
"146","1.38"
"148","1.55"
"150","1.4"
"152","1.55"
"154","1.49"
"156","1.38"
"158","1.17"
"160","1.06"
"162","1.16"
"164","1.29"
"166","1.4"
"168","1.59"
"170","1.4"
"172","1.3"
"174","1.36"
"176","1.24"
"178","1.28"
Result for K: 1.21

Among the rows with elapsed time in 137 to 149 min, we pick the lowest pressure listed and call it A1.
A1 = 1.3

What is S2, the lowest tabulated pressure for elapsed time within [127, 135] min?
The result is 1.19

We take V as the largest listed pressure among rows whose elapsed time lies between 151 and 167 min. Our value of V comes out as 1.55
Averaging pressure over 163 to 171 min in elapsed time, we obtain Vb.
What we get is 1.42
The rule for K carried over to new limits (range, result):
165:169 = 1.59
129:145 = 1.41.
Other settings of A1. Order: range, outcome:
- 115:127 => 1.18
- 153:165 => 1.06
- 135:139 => 1.33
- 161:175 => 1.16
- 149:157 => 1.38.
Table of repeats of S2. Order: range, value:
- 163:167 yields 1.29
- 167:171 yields 1.4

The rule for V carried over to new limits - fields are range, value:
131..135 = 1.27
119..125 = 1.36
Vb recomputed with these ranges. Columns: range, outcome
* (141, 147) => 1.39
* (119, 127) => 1.23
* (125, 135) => 1.21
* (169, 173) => 1.35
